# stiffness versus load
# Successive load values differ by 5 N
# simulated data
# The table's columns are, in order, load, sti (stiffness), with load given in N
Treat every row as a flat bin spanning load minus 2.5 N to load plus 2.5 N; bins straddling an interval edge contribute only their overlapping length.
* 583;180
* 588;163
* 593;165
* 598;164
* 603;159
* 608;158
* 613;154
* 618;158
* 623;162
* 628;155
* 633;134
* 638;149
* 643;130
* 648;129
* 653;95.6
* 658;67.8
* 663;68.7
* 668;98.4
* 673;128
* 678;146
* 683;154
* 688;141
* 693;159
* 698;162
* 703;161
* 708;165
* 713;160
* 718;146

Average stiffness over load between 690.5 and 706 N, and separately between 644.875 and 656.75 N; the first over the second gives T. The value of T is 1.5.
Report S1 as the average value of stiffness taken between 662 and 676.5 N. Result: 105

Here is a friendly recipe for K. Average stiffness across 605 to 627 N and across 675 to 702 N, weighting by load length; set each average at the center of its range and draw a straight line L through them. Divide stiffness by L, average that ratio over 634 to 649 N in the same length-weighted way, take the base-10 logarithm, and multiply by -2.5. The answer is 0.14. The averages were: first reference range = 158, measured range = 136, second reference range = 152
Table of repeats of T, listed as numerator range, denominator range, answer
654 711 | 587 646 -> 0.85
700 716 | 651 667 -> 2.05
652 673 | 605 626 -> 0.55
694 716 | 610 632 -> 1.04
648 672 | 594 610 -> 0.56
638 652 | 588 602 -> 0.79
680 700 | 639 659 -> 1.38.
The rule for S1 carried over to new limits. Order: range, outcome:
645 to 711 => 129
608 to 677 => 127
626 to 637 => 145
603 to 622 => 157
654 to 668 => 76.6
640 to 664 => 101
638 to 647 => 135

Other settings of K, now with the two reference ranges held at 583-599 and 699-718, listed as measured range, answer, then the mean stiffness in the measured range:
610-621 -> 0.06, 156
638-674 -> 0.48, 105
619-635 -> 0.09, 152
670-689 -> 0.15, 141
